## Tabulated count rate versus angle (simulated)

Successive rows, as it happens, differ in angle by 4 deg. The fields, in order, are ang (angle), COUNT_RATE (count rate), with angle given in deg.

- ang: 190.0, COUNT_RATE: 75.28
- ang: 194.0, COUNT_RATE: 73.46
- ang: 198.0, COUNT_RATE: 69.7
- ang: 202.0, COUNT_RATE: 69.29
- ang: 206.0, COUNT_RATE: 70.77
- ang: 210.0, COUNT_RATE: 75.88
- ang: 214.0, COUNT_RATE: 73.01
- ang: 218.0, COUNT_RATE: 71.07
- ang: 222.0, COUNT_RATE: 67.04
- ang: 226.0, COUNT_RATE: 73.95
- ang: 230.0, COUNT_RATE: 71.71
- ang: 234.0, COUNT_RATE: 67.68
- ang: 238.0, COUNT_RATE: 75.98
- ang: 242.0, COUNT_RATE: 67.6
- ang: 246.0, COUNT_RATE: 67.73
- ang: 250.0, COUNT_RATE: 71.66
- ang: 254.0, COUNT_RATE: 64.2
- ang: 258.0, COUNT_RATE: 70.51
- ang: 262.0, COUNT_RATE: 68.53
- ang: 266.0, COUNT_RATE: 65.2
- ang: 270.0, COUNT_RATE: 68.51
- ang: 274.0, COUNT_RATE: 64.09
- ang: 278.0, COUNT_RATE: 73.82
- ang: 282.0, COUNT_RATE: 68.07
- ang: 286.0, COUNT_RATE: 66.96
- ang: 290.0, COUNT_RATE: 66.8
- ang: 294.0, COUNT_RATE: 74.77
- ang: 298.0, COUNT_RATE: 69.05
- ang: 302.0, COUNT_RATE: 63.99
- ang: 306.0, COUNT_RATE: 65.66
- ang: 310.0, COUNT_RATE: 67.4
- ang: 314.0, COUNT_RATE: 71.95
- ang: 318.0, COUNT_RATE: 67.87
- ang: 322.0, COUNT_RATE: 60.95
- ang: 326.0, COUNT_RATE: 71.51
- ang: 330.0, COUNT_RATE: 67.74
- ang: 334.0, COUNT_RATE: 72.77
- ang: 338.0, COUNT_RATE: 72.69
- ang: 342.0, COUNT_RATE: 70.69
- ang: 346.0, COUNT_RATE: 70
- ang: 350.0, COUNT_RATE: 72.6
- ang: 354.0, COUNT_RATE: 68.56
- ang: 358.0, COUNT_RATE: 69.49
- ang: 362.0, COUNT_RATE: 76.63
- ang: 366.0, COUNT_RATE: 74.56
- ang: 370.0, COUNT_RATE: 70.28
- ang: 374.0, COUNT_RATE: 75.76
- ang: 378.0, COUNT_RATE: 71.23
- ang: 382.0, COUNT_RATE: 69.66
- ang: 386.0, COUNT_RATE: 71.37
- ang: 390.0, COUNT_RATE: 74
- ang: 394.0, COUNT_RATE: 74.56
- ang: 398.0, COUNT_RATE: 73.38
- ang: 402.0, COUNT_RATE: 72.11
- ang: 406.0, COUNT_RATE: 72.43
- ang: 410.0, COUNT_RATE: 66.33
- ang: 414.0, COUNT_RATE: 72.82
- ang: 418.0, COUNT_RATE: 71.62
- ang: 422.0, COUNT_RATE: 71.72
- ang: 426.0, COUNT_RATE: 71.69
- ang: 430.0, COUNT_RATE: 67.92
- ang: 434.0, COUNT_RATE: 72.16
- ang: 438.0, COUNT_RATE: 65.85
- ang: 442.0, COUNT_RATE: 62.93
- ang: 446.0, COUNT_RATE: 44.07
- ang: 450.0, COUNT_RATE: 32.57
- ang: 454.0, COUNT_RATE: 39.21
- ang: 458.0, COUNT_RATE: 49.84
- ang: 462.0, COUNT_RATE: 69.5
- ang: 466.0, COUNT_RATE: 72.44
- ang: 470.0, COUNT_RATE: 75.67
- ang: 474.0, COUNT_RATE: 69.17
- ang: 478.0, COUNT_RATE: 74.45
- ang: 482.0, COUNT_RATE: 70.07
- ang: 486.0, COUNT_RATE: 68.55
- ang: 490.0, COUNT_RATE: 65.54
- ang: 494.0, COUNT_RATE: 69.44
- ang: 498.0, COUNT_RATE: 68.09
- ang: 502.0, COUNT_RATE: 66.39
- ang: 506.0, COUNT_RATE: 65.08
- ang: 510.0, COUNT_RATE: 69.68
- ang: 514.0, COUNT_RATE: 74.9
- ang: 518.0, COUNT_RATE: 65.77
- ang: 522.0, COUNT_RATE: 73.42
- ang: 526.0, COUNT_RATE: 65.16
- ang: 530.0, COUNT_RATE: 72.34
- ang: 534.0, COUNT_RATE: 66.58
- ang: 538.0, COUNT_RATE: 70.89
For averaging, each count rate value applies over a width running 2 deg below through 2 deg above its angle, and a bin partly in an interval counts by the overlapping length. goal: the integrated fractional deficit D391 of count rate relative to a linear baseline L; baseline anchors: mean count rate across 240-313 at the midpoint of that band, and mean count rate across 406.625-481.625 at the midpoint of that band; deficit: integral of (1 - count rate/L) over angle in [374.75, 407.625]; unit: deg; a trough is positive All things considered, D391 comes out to -3.55 deg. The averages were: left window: 68.1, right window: 64.2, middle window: 72.5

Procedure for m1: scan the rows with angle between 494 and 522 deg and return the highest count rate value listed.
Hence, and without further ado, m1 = 74.9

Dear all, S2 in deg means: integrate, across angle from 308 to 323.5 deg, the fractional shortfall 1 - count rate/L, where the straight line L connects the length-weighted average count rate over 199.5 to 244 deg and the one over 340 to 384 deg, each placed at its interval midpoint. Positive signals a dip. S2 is 0.9 deg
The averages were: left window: 71.3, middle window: 67.2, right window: 71.8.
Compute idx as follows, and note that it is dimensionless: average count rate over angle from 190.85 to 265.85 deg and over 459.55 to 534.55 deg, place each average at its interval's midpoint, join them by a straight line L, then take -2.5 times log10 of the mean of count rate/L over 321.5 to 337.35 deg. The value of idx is 0.01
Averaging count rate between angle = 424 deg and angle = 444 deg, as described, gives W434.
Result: 68.1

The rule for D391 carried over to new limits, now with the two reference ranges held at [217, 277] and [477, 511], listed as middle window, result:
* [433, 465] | 6.53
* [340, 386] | -2.01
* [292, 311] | 0.20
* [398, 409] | -0.53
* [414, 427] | -0.62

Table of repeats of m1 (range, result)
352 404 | 76.63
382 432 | 74.56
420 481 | 75.67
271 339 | 74.77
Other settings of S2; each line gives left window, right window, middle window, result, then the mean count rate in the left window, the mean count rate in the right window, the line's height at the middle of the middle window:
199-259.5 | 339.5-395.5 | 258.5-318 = 2.46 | 70.5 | 72.1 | 71.2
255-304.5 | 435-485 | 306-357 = -2.54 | 68.2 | 60.9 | 66.1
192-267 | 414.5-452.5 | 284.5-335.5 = -0.79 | 70.3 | 62.4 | 67.2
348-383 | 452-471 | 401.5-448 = -1.71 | 72.2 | 60.6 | 65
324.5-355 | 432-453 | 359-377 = -2.01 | 70.9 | 54.7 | 66.4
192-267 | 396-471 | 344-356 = -0.65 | 70.3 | 64.3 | 66.8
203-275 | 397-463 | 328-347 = -1.29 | 69.8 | 63.1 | 66.3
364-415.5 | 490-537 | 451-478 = 2.95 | 72.2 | 68.7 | 70.1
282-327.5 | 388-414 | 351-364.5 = -0.29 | 67.9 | 72.2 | 70.2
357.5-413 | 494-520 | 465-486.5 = -0.77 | 72.4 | 68.4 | 69.4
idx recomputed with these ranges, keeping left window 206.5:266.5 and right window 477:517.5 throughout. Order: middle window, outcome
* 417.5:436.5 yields -0.02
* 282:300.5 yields 0.01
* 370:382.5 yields -0.04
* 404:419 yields -0.02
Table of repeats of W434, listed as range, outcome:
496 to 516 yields 68.8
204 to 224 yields 71.6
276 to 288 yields 69.6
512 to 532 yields 70.3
